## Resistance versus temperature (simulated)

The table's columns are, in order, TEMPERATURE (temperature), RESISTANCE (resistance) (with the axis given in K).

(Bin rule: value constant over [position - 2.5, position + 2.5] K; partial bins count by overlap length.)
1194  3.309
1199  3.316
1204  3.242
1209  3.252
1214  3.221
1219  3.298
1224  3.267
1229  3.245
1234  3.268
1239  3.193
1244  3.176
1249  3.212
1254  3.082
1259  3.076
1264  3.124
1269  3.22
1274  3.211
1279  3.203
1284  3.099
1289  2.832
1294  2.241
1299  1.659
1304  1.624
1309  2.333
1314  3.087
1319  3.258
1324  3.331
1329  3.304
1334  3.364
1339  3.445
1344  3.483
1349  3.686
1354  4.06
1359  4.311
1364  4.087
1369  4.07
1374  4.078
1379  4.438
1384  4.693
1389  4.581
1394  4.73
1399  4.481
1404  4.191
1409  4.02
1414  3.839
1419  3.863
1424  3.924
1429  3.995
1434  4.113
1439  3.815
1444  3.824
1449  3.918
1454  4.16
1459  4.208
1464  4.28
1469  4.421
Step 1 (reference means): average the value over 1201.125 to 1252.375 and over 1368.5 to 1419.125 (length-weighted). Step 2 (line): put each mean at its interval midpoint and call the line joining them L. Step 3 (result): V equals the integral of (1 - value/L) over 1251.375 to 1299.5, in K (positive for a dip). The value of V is 8.3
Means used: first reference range 3.24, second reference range 4.3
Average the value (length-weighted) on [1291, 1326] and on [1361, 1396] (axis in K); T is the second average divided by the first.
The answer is 1.75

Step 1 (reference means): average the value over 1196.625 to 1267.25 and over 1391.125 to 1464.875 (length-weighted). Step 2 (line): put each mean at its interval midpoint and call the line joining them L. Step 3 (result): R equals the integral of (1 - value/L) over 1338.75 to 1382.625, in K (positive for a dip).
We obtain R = -2.5 K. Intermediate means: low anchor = 3.21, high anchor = 4.09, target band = 4.01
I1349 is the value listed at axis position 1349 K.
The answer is 3.686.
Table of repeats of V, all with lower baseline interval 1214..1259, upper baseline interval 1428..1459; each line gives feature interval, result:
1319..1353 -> 1.3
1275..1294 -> 2.4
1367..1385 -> -2.7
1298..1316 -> 6.7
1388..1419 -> -3.4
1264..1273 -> 0.4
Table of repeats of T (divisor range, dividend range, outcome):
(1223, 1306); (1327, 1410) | 1.39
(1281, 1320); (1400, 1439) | 1.60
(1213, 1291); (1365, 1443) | 1.32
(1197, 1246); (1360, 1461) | 1.28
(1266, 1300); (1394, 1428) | 1.45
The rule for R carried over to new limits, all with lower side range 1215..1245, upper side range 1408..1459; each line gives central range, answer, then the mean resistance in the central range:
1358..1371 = -1.5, 4.14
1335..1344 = 0.5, 3.44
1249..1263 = 1.0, 3.11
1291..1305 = 6.4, 1.9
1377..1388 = -2.3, 4.57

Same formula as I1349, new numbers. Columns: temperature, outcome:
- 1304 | 1.624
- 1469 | 4.421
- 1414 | 3.839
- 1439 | 3.815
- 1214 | 3.221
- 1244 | 3.176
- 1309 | 2.333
